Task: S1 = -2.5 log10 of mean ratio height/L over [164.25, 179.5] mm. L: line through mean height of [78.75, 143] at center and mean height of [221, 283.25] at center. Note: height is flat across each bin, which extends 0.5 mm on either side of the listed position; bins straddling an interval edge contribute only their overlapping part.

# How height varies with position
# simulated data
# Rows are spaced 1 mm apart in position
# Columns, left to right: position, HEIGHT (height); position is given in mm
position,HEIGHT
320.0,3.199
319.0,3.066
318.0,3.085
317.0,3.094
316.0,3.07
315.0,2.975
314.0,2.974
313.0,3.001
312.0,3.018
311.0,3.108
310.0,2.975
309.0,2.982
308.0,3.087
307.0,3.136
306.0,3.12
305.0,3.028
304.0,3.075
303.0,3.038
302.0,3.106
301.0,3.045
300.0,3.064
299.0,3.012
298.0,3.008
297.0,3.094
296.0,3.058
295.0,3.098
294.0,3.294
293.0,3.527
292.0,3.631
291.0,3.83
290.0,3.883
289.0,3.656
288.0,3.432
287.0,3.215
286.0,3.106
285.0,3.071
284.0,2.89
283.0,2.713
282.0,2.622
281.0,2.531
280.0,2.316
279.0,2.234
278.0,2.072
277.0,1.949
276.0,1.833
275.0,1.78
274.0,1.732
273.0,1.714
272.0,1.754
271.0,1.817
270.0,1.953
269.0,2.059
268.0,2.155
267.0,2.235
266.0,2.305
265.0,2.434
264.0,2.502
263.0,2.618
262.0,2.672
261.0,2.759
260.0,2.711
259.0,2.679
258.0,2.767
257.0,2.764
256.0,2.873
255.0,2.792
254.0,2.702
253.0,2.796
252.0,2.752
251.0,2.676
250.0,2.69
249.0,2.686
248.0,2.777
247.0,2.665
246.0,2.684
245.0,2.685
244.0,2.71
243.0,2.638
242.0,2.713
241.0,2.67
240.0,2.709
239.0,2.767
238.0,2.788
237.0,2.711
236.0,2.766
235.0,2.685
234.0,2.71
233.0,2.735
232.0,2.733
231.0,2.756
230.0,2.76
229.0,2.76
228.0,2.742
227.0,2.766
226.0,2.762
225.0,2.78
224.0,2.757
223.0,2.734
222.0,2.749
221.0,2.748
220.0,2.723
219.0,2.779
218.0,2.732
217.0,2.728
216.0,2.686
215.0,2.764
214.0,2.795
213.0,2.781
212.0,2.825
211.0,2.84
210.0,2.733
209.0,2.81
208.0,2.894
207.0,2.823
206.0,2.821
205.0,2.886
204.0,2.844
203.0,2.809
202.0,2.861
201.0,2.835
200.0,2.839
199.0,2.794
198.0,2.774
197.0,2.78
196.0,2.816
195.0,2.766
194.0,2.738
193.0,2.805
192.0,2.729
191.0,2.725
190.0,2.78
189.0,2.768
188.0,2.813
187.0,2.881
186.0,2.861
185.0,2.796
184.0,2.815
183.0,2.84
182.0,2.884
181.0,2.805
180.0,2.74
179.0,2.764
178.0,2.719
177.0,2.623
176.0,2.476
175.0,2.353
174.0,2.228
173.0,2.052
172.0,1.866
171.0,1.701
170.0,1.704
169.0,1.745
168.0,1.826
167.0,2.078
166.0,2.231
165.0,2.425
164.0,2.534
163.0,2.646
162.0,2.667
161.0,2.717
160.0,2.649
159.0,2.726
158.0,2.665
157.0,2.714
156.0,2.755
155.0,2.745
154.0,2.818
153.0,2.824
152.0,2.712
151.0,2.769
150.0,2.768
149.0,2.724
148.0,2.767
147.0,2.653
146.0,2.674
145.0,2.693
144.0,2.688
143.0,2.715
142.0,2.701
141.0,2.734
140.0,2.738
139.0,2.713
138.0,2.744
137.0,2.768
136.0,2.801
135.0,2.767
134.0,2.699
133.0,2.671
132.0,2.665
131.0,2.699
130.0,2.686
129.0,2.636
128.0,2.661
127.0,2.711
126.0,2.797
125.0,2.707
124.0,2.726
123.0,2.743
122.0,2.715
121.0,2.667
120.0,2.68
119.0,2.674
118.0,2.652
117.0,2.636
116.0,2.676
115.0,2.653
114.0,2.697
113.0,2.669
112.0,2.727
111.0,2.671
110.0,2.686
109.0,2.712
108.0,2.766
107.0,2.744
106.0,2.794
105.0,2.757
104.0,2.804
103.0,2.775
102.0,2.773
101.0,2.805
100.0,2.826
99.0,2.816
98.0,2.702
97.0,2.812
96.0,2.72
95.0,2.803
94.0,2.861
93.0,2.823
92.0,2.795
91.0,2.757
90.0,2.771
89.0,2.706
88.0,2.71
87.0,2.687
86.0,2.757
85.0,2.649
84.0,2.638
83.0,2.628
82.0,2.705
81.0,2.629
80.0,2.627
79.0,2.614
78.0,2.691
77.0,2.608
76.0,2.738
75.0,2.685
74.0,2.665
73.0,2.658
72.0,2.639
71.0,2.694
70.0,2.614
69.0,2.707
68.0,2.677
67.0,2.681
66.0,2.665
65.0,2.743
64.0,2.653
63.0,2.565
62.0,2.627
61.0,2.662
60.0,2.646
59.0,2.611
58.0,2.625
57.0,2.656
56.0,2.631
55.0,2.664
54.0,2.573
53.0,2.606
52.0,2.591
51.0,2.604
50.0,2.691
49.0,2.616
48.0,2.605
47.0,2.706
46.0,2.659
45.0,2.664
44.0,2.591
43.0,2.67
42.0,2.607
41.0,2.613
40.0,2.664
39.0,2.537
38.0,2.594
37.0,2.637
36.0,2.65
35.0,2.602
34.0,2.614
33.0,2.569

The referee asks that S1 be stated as 0.203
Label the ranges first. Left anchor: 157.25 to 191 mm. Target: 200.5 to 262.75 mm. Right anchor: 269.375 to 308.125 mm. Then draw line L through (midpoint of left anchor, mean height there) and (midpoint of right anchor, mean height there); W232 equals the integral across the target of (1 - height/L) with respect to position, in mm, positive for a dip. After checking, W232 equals -2.4 mm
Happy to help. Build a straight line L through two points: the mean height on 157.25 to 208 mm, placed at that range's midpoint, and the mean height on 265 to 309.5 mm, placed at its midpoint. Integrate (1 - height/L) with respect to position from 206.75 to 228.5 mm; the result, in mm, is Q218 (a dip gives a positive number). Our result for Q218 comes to -1.0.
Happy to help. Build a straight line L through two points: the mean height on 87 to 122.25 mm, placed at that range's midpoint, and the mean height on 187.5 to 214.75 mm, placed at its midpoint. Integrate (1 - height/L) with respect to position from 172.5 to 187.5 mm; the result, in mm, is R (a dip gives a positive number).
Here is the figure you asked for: 0.7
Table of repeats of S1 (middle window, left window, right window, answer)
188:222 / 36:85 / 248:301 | -0.05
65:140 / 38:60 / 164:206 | -0.04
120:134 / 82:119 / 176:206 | 0.02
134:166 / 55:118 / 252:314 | 0.01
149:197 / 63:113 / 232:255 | 0.06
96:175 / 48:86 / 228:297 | 0.01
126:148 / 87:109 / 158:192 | -0.03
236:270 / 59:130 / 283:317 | 0.16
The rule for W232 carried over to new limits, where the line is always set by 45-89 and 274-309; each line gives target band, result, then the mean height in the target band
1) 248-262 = 0.74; 2.74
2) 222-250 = 1.39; 2.73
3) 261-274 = 3.22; 2.19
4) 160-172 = 2.45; 2.21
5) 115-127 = 0.12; 2.7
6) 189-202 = 0.16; 2.78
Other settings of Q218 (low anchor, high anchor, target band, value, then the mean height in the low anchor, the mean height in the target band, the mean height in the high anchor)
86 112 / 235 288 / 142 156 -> -0.2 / 2.76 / 2.73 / 2.53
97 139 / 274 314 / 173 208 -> 0.8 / 2.72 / 2.75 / 2.95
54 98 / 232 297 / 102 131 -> -0.3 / 2.68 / 2.71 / 2.67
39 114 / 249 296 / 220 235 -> -0.5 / 2.69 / 2.75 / 2.65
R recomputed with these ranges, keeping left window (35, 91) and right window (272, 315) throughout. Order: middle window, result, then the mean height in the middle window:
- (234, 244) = 0.43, 2.72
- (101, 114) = -0.20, 2.74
